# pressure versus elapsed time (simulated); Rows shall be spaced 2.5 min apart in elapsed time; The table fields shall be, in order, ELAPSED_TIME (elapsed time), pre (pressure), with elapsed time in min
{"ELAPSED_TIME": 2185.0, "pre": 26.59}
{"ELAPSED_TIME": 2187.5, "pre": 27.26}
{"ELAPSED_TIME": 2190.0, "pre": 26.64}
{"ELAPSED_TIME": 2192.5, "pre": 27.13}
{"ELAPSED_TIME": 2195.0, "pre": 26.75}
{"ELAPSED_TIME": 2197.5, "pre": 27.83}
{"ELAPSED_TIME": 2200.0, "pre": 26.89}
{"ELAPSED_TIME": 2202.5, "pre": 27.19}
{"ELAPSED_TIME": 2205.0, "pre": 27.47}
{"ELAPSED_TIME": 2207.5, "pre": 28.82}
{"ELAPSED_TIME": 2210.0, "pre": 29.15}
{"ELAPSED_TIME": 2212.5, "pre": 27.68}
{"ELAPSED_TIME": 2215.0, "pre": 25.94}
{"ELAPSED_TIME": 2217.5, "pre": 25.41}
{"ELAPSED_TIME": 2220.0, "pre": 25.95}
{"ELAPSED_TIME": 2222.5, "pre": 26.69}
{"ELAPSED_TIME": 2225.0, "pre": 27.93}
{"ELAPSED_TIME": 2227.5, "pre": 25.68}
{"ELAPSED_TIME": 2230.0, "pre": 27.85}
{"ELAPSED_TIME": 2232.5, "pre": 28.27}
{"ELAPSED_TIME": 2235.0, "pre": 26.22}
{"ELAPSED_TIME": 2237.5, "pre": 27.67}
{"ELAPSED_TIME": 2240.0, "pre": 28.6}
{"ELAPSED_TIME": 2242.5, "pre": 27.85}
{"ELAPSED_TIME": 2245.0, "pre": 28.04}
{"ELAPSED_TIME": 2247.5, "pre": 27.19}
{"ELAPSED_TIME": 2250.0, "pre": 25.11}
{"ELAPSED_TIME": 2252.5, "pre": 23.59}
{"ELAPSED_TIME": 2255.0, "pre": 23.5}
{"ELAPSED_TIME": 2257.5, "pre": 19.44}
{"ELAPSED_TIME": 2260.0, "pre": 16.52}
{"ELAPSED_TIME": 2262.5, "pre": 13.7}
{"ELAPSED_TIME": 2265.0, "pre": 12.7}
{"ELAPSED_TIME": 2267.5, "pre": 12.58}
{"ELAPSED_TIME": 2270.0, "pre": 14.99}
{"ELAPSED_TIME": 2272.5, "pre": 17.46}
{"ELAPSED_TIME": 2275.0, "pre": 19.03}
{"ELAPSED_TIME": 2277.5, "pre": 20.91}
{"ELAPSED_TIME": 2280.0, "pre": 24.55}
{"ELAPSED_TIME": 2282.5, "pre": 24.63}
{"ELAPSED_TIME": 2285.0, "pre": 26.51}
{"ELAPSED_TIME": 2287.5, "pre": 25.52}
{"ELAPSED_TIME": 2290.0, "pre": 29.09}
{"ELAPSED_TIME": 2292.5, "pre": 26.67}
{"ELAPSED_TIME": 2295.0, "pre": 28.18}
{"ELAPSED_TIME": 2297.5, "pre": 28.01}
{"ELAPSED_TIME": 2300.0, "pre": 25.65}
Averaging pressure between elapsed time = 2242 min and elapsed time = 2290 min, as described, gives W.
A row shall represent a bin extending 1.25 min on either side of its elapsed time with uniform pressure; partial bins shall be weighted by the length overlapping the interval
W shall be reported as 21.4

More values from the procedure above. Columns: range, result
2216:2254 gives 26.8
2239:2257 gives 26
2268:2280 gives 18.4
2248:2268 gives 18.9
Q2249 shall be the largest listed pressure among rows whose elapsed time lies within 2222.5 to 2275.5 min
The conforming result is 28.6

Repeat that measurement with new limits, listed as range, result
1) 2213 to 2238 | 28.27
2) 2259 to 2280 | 24.55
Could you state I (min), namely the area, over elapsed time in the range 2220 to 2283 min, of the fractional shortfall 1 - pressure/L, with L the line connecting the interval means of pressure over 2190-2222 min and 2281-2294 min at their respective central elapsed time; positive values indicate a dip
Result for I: 9.2 min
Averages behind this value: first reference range 27.2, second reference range 26.5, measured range 22.9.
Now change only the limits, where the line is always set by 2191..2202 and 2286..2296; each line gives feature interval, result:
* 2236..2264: 3.7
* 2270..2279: 2.8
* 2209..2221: 0.2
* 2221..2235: 0.0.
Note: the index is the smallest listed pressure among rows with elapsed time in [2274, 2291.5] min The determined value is 19.03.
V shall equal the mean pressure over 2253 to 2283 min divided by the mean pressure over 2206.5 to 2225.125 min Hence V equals 0.67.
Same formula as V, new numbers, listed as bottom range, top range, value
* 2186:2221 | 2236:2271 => 0.80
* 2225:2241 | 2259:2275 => 0.55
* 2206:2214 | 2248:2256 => 0.86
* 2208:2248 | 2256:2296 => 0.76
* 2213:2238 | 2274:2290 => 0.90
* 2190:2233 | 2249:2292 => 0.76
